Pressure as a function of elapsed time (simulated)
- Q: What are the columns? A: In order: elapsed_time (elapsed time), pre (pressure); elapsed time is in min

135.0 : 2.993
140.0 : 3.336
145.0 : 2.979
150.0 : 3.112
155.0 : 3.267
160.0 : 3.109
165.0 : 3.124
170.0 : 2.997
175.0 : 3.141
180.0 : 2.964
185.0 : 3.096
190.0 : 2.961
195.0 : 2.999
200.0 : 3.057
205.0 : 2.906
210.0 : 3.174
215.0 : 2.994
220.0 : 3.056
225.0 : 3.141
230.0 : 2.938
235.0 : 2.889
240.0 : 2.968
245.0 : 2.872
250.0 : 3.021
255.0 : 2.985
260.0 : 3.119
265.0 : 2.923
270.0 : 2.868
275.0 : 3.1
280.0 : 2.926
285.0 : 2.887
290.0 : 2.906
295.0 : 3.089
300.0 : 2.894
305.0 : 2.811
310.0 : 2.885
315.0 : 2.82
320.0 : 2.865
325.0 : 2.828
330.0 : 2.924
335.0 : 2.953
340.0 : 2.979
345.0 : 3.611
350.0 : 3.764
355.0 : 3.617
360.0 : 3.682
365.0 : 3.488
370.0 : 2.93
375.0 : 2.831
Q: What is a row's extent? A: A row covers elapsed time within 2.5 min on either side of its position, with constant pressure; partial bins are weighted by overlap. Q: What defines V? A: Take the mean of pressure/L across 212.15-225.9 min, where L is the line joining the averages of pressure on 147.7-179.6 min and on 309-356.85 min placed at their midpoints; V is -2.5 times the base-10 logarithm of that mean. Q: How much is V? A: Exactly 0.02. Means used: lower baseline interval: 3.11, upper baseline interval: 3.13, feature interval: 3.06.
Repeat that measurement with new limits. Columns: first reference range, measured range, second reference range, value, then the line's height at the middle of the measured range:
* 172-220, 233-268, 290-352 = 0.02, 3.03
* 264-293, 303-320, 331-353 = 0.10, 3.13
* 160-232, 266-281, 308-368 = 0.06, 3.13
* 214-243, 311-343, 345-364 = 0.21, 3.52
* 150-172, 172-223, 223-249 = 0.00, 3.05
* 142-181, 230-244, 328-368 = 0.10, 3.21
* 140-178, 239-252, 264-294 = 0.02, 2.99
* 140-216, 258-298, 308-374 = 0.06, 3.13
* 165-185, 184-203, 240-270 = 0.01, 3.03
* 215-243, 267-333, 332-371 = 0.11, 3.22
